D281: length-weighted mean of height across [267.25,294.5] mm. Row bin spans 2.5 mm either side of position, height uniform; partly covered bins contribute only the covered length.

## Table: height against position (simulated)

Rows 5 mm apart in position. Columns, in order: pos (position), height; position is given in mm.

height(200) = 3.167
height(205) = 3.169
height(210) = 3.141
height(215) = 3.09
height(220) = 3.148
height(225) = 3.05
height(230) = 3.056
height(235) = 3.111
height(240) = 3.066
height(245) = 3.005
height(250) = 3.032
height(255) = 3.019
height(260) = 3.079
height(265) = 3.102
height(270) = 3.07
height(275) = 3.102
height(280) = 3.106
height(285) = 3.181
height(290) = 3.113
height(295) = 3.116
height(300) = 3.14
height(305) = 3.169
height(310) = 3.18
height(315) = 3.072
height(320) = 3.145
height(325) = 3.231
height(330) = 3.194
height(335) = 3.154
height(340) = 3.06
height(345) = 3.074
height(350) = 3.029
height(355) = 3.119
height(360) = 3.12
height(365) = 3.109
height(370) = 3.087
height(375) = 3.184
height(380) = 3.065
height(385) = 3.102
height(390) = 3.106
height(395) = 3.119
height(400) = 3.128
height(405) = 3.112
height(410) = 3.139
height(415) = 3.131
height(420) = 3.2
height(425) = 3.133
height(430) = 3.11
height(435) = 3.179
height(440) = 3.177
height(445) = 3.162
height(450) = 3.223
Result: 3.11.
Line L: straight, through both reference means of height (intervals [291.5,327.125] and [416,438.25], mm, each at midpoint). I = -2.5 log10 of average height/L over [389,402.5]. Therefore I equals 0.01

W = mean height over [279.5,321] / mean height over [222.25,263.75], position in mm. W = 1.0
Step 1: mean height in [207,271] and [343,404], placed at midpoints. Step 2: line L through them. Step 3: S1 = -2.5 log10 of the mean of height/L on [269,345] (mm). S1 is -0.02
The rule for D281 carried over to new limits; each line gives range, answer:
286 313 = 3.14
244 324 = 3.11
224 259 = 3.05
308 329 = 3.16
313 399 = 3.12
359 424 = 3.12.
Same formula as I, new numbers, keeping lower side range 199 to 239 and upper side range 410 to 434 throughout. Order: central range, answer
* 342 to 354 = 0.03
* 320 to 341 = -0.01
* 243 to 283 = 0.02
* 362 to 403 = 0.01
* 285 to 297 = 0.00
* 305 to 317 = 0.00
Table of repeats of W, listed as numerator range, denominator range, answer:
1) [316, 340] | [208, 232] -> 1.02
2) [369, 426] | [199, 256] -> 1.01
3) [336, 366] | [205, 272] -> 1.00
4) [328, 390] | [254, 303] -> 1.00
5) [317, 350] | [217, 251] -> 1.02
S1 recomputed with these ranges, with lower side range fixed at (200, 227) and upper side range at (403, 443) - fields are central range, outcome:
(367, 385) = 0.011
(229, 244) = 0.019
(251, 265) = 0.026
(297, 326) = -0.005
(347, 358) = 0.023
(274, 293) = 0.002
